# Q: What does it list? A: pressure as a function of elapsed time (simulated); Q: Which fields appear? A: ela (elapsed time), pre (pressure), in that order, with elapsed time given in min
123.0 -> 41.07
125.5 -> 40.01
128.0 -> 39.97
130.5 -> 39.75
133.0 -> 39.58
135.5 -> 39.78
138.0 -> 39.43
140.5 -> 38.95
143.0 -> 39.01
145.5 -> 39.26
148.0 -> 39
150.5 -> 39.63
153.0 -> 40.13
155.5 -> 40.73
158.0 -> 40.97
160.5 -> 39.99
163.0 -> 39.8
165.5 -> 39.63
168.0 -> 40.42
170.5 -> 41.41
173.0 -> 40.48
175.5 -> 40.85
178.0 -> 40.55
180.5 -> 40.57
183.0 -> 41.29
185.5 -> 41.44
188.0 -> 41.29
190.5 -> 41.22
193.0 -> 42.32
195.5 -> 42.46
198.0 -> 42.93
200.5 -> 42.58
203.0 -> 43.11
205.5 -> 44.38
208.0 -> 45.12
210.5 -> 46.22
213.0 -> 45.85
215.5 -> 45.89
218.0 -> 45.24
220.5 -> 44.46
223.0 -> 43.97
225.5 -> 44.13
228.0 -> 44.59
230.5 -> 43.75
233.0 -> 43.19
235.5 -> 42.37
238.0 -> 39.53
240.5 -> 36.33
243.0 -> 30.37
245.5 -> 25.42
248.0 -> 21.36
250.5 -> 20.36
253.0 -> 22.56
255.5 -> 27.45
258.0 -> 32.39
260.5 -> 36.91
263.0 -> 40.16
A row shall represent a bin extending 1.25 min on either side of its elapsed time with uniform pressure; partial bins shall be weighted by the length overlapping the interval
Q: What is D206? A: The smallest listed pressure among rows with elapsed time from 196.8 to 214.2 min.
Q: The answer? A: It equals 42.58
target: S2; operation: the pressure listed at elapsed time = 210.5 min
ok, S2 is 46.22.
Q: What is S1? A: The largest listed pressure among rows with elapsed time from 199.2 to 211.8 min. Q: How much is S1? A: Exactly 46.22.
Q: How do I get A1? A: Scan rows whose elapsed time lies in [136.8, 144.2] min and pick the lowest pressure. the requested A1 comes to 38.95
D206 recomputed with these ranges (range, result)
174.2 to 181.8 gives 40.55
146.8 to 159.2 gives 39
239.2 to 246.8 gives 25.42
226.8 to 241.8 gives 36.33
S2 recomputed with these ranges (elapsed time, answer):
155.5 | 40.73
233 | 43.19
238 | 39.53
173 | 40.48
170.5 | 41.41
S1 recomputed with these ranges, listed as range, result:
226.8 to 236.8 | 44.59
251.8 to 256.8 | 27.45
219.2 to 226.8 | 44.46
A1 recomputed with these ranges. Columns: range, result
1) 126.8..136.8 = 39.58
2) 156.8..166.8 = 39.63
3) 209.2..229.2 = 43.97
